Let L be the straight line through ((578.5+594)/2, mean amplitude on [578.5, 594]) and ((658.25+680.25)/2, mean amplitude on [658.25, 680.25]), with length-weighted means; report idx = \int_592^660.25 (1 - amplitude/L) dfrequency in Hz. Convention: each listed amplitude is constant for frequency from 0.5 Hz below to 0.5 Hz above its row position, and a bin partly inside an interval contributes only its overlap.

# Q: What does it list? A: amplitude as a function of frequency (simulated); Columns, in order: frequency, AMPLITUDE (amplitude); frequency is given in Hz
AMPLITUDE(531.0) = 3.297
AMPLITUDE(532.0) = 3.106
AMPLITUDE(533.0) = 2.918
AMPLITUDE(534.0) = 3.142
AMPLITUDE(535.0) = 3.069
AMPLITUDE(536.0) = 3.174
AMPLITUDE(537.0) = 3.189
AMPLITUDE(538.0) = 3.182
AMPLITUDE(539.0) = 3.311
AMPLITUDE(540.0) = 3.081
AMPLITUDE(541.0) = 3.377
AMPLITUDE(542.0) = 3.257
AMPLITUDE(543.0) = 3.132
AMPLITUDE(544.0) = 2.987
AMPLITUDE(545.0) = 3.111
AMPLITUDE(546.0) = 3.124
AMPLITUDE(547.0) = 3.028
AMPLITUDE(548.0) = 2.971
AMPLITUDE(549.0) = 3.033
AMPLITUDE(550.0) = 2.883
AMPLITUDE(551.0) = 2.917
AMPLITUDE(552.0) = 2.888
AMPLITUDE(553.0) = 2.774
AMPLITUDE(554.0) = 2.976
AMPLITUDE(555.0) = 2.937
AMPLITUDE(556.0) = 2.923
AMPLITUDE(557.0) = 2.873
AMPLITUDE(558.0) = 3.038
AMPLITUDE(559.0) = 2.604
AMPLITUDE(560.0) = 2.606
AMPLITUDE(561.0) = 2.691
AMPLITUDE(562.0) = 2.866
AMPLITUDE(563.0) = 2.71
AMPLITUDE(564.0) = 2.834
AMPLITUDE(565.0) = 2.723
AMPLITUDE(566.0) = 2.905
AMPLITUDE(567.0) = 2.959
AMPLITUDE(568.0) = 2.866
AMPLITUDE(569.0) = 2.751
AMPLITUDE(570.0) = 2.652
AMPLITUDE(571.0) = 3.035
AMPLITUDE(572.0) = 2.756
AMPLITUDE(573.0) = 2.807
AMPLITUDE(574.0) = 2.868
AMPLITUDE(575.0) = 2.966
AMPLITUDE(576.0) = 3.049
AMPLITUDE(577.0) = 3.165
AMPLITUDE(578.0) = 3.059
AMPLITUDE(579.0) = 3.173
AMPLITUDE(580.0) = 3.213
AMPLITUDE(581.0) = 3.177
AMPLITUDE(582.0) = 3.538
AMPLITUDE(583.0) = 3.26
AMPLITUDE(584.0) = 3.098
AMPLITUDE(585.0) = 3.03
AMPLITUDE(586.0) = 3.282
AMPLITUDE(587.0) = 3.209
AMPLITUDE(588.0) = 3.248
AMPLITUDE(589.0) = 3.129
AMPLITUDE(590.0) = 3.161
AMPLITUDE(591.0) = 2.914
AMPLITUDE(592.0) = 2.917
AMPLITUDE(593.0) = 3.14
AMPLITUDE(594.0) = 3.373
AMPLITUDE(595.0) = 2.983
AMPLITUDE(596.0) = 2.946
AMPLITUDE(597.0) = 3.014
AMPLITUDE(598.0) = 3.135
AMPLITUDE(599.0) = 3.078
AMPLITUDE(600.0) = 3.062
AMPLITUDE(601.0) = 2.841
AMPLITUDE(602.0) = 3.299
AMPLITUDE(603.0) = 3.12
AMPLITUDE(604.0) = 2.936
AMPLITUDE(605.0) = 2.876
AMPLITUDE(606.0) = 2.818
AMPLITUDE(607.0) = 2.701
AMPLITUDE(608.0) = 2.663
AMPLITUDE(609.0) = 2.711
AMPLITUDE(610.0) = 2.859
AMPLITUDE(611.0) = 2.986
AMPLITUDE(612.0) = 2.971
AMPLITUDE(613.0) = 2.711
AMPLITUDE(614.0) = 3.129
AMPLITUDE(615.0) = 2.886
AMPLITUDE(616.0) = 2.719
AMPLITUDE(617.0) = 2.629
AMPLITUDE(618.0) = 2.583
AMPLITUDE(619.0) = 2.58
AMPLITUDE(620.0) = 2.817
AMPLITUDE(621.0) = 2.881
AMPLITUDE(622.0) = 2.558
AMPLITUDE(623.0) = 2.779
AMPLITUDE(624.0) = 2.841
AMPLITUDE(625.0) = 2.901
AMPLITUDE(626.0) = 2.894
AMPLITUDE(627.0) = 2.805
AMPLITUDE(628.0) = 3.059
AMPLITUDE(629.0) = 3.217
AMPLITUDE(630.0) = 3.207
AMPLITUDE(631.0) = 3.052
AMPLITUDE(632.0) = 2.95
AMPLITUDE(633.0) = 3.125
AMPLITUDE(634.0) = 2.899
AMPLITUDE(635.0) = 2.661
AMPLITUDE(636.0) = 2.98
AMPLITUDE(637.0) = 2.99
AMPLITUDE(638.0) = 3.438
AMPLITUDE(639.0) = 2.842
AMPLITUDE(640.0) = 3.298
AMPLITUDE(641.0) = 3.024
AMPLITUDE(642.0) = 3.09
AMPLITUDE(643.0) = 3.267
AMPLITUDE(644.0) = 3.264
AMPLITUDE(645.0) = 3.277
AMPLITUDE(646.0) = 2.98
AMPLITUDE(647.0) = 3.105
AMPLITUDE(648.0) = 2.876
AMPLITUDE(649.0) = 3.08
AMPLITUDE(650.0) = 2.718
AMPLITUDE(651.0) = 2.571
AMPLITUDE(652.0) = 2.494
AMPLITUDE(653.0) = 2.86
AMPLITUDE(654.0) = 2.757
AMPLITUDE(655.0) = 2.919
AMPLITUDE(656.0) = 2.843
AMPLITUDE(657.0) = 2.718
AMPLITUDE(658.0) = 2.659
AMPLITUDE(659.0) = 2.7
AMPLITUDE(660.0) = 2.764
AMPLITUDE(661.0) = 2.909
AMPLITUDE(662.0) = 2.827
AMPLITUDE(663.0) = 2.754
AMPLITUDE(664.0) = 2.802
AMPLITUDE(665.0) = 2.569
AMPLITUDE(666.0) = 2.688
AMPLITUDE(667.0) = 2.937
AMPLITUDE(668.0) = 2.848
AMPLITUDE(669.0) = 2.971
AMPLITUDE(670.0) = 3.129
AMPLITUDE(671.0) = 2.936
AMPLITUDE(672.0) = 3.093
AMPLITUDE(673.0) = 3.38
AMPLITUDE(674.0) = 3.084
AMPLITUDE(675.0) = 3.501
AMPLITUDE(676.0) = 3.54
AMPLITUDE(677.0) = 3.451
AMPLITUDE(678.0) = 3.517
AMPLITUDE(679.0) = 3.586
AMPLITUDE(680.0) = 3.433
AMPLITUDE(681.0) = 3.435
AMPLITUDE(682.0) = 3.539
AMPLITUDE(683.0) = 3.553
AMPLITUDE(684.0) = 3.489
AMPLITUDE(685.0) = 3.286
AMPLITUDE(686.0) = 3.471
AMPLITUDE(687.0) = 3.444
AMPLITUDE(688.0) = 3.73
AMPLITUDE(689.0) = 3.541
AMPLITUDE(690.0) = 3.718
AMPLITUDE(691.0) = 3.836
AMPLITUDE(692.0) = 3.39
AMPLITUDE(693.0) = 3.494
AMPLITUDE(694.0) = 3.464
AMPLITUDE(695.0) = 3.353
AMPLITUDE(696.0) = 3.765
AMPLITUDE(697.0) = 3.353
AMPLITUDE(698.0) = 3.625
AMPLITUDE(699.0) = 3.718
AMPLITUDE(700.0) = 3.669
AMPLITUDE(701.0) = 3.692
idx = 4.2 Hz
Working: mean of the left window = 3.17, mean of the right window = 3.06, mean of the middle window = 2.93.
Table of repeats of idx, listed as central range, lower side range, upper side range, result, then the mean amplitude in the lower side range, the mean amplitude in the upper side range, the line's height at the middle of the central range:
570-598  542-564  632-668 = -1.7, 2.91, 2.91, 2.91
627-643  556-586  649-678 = -0.7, 2.95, 2.92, 2.93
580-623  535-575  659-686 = 0.7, 2.95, 3.15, 3.03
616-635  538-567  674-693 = 2.3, 2.95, 3.51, 3.27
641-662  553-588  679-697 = 2.8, 2.96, 3.52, 3.35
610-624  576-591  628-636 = 1.3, 3.18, 3.02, 3.07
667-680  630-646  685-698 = 0.5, 3.08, 3.54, 3.38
